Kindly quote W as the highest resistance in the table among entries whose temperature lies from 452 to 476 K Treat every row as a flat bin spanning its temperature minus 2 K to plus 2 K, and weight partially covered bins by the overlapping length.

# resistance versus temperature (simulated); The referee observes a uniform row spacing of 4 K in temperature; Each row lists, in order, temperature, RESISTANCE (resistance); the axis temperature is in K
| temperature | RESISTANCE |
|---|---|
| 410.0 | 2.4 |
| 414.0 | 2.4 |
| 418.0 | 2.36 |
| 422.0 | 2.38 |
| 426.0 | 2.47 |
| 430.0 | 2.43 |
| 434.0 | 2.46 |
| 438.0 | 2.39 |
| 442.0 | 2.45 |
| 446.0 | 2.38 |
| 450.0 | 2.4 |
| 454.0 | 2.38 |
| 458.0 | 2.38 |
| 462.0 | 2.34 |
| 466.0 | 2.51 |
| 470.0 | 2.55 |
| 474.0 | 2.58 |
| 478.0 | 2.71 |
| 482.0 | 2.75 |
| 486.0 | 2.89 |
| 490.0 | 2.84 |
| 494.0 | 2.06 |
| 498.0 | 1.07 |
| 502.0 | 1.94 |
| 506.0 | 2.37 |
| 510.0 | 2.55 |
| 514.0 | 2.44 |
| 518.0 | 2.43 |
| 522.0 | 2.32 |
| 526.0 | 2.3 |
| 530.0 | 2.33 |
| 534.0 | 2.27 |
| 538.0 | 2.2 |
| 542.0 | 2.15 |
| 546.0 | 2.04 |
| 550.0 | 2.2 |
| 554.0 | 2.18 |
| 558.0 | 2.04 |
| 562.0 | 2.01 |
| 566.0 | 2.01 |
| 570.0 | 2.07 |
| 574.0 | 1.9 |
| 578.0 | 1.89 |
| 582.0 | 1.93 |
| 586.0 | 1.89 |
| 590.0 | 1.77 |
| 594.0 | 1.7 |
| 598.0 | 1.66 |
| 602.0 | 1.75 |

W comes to 2.58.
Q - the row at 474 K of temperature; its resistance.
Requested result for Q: 2.58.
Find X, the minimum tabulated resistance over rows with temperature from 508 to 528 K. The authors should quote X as 2.3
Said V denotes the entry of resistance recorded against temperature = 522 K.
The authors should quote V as 2.32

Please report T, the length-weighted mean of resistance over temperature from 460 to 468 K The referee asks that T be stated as 2.42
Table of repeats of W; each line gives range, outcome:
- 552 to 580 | 2.18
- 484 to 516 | 2.89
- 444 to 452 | 2.4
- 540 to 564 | 2.2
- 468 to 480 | 2.71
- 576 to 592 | 1.93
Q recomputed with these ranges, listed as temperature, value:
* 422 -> 2.38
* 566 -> 2.01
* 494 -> 2.06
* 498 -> 1.07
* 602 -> 1.75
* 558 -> 2.04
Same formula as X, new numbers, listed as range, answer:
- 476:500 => 1.07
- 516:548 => 2.04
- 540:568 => 2.01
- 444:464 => 2.34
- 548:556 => 2.18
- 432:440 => 2.39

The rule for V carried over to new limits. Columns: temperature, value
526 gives 2.3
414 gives 2.4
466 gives 2.51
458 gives 2.38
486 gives 2.89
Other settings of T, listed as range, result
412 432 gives 2.41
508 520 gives 2.47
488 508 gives 2.06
